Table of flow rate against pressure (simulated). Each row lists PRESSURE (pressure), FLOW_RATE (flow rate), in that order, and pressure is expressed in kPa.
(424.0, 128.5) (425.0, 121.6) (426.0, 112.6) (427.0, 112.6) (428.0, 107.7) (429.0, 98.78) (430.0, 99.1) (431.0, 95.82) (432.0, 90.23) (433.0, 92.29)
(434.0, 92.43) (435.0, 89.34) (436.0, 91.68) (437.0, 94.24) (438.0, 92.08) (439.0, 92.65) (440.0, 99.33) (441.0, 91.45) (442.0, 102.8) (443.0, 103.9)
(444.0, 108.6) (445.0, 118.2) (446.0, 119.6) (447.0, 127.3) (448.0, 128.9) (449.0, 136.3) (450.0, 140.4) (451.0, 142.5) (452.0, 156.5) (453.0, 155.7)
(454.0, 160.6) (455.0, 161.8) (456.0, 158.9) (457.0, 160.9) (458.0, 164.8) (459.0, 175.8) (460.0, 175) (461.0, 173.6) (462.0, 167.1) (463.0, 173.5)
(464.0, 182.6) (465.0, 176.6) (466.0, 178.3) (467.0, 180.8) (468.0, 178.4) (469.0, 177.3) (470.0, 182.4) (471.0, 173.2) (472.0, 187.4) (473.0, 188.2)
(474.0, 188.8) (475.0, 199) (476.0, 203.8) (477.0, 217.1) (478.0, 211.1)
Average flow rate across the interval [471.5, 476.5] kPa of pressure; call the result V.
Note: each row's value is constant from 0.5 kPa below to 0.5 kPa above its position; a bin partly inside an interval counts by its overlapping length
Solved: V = 193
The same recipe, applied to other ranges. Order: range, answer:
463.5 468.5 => 179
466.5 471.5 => 178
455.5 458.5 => 162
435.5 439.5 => 92.7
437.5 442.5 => 95.7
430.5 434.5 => 92.7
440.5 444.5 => 102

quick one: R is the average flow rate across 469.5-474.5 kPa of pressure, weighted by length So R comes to 184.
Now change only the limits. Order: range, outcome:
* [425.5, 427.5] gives 113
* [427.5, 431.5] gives 100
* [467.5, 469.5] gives 178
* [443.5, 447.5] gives 118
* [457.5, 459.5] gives 170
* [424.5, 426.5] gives 117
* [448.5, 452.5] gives 144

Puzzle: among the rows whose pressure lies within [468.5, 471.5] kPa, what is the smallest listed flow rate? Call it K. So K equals 173.2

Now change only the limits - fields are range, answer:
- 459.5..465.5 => 167.1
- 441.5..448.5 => 102.8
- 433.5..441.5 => 89.34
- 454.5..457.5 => 158.9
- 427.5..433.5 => 90.23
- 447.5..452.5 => 128.9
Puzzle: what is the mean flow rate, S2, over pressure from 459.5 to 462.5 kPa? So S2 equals 172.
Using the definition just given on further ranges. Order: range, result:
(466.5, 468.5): 180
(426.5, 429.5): 106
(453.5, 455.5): 161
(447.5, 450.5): 135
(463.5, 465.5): 180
